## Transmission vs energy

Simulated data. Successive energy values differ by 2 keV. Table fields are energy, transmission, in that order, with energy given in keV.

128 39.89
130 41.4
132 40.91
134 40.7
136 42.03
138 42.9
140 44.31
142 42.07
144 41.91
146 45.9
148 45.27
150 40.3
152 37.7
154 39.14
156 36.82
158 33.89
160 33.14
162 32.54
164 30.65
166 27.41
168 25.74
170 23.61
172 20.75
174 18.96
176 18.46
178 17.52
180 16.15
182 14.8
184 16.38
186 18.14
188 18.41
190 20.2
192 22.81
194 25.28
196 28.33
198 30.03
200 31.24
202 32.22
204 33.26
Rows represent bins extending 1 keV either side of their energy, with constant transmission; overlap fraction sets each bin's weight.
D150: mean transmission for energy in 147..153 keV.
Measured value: 41.1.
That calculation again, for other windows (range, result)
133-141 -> 42.5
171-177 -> 19.4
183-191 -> 18.3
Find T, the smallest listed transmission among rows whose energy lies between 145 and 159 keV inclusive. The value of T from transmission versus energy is 33.89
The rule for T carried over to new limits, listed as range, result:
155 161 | 33.14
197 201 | 30.03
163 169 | 25.74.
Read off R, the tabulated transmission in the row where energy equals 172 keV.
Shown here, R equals 20.75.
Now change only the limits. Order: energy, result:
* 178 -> 17.52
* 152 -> 37.7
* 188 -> 18.41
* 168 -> 25.74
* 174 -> 18.96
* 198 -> 30.03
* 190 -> 20.2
